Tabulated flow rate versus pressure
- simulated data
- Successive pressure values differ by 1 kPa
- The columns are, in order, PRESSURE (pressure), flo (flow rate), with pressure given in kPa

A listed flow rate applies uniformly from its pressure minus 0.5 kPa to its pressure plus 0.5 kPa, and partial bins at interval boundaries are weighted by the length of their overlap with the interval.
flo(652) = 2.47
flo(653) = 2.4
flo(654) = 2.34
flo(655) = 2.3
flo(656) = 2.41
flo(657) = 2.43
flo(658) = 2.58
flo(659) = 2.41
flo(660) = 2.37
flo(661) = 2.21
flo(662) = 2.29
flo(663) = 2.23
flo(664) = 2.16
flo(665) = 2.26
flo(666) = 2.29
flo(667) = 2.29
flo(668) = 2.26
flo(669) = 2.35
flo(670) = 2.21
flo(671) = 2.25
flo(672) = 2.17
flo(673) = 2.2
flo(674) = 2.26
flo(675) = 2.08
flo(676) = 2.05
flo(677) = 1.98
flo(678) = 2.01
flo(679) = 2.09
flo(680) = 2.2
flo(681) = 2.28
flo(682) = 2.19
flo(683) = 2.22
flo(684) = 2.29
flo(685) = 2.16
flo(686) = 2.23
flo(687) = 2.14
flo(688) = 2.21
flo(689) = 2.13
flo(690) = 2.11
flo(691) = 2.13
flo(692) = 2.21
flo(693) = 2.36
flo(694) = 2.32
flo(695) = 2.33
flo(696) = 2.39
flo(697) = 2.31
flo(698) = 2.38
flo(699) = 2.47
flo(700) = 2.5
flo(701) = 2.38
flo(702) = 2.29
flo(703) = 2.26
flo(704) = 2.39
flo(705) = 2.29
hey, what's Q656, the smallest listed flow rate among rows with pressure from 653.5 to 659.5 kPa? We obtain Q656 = 2.3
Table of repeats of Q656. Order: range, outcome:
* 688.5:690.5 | 2.11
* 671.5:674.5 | 2.17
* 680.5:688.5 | 2.14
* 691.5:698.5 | 2.21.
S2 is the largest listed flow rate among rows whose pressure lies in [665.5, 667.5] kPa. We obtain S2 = 2.29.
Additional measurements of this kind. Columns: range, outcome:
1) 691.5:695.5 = 2.36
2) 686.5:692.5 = 2.21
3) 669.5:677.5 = 2.26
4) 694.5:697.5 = 2.39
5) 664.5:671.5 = 2.35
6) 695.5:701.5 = 2.5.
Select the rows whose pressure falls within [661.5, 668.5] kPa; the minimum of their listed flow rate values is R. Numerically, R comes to 2.16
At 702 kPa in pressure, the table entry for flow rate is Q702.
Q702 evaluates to 2.29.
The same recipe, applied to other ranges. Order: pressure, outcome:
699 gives 2.47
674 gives 2.26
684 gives 2.29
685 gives 2.16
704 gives 2.39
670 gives 2.21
